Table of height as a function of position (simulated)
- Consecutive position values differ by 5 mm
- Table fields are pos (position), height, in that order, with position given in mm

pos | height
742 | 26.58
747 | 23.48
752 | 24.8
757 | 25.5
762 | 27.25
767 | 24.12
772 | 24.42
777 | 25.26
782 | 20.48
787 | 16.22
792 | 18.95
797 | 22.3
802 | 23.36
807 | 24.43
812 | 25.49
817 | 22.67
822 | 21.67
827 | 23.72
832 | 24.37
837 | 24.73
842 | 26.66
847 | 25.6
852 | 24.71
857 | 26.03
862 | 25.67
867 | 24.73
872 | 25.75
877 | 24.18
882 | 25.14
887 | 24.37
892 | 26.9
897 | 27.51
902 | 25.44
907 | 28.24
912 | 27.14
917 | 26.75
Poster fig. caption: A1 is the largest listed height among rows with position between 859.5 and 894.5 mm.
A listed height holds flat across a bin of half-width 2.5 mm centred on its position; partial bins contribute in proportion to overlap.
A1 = 26.9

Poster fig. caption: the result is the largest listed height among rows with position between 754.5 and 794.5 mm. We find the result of 27.25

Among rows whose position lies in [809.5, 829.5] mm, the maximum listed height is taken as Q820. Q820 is 25.49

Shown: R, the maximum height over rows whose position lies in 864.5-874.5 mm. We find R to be 25.75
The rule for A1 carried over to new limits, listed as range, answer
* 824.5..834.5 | 24.37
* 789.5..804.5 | 23.36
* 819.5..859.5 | 26.66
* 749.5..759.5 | 25.5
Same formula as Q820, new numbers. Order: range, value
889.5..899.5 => 27.51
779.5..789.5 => 20.48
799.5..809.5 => 24.43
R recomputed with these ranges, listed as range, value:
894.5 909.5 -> 28.24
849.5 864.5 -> 26.03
